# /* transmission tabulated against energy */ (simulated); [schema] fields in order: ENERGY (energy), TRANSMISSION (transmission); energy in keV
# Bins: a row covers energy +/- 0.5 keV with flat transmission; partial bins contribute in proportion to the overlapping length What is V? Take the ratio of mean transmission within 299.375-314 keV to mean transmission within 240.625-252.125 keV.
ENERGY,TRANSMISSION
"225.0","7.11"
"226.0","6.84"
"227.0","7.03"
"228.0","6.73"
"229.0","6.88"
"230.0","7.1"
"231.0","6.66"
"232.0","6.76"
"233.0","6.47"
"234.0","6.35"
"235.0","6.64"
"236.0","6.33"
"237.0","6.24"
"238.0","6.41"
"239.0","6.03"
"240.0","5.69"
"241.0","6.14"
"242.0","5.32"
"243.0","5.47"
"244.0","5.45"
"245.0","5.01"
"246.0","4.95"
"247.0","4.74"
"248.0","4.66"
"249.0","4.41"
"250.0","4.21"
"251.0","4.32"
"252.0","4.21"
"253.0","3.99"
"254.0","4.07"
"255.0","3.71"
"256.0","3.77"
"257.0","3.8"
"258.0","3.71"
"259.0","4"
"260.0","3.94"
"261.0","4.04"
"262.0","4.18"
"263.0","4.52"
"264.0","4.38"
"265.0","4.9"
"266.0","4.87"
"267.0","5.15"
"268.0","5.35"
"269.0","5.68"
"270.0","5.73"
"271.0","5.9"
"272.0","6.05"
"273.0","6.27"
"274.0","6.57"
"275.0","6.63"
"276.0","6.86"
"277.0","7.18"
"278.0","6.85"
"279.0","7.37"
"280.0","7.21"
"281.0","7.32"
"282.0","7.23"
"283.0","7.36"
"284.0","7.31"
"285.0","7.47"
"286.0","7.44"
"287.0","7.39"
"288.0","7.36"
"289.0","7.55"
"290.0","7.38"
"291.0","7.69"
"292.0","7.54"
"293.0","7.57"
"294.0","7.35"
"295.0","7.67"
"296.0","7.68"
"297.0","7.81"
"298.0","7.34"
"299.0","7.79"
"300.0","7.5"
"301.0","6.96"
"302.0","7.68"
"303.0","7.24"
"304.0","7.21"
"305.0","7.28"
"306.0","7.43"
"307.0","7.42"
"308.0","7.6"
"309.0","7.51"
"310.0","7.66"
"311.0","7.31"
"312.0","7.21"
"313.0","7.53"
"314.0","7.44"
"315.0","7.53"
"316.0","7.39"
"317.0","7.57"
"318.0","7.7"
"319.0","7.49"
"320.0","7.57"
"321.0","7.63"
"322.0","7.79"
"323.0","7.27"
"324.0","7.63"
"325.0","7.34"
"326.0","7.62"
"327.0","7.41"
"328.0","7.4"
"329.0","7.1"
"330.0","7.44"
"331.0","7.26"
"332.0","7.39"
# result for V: 1.51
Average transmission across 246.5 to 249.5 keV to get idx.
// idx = 4.6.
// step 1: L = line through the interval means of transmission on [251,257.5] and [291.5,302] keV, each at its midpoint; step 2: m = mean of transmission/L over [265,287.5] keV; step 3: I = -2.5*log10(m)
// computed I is -0.13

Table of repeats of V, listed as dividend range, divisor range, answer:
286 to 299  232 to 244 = 1.24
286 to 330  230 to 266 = 1.48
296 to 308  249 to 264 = 1.83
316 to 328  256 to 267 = 1.77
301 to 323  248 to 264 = 1.83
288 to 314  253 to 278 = 1.47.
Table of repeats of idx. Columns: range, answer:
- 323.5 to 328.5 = 7.48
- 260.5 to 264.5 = 4.28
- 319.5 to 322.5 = 7.66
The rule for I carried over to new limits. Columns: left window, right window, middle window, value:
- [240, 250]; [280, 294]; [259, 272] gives 0.267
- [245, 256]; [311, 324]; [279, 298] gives -0.213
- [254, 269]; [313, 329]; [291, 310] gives -0.170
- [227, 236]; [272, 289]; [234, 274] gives 0.342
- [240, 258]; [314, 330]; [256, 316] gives -0.088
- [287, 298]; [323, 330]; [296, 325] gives -0.002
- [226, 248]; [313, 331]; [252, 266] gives 0.491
